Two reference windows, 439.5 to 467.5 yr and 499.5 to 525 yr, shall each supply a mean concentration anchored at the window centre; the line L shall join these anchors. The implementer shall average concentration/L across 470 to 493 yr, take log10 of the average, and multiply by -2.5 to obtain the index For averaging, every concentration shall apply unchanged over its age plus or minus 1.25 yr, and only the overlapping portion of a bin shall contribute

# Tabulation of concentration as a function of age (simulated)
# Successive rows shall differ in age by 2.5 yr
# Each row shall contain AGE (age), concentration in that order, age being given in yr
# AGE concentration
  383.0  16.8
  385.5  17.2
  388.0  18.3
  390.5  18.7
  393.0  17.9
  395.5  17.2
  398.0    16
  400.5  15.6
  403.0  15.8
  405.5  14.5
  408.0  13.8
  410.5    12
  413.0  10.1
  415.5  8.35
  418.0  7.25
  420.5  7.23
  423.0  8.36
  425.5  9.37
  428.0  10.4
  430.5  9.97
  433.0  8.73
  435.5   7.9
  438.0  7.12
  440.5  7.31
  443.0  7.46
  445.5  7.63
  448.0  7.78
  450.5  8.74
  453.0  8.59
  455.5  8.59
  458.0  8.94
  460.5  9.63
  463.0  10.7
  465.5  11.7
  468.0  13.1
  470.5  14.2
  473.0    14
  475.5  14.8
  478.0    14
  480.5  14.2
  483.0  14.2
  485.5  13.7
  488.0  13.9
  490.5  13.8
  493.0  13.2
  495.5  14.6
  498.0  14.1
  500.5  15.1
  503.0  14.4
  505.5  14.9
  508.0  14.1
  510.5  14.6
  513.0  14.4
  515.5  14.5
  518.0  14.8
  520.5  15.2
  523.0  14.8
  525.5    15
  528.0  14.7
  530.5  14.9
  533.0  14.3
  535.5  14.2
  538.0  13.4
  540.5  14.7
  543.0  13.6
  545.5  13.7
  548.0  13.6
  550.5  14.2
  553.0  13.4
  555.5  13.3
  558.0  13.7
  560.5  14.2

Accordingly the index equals -0.20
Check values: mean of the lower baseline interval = 8.95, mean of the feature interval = 14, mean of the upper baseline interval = 14.7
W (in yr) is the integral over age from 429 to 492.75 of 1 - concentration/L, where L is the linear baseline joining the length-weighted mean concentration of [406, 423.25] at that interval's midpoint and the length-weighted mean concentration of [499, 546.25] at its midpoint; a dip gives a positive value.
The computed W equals 5.9 yr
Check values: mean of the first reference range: 9.87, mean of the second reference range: 14.5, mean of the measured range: 10.9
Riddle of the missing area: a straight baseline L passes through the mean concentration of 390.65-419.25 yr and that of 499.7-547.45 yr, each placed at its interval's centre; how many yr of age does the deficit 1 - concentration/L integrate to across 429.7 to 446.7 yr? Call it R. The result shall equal 7.3 yr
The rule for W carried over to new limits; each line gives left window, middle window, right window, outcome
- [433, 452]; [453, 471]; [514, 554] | -2.8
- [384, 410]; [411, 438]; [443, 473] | 9.4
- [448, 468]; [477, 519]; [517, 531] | -4.9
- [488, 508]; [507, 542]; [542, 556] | -1.5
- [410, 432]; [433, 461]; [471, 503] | 7.5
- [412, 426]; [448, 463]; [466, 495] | 3.5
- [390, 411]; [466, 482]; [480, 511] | 0.7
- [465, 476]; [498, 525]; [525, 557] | -1.6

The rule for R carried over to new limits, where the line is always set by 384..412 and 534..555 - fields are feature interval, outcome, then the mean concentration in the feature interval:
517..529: -0.63 yr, 14.9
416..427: 5.30 yr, 8.13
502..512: -0.07 yr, 14.5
